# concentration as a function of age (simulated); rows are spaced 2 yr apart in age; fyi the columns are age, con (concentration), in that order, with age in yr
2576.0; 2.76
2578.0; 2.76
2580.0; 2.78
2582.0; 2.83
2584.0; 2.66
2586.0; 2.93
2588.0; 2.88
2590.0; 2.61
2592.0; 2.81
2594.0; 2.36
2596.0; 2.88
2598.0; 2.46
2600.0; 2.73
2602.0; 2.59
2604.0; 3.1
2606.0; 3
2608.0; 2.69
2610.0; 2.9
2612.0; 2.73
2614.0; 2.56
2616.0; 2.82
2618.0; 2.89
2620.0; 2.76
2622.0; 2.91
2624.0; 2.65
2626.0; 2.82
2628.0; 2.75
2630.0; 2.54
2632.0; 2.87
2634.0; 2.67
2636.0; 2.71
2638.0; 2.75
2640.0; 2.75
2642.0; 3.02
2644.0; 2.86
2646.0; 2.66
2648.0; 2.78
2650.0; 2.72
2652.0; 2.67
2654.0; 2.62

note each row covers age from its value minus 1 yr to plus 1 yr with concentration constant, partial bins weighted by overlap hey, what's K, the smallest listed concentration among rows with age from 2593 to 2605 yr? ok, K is 2.36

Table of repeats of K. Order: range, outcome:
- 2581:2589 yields 2.66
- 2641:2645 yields 2.86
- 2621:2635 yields 2.54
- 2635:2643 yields 2.71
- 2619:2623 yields 2.76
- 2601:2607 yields 2.59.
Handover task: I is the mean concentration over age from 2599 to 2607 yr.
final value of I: 2.85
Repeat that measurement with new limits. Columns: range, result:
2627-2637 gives 2.71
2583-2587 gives 2.79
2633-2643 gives 2.78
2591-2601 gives 2.65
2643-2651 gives 2.75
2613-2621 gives 2.76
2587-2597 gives 2.71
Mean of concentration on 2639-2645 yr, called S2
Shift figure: 2.88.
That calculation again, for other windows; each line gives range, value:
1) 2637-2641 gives 2.75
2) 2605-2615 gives 2.78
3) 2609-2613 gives 2.81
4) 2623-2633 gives 2.73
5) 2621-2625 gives 2.78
